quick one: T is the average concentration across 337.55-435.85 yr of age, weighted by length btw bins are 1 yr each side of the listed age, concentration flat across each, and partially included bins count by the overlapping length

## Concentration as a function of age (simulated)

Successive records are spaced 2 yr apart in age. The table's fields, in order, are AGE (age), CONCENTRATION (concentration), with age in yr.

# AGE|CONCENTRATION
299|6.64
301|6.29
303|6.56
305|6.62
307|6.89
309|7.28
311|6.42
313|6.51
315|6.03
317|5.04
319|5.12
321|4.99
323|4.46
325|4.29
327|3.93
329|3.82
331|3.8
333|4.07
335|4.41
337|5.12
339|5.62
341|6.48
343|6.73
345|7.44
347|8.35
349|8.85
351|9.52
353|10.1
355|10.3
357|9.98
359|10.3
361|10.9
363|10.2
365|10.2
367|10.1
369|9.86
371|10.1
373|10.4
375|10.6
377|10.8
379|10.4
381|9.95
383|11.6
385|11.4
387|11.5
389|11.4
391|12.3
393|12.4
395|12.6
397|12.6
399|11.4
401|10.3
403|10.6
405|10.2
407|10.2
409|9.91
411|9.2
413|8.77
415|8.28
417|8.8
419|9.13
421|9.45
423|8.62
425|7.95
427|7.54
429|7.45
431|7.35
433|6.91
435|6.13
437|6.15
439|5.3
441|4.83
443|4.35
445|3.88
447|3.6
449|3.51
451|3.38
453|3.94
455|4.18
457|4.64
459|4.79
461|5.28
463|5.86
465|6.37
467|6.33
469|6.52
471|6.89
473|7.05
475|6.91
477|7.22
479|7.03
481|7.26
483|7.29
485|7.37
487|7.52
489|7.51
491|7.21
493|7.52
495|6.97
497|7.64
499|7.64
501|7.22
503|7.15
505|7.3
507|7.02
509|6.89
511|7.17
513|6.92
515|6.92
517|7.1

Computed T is 9.6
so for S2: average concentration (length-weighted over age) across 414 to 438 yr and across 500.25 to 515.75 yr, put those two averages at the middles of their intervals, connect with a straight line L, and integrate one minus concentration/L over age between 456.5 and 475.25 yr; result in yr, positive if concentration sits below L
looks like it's 3.5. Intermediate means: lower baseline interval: 7.81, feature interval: 6.07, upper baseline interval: 7.07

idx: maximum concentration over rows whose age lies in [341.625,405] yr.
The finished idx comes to 12.6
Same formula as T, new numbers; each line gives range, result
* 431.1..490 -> 5.82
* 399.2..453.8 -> 7.32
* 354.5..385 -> 10.4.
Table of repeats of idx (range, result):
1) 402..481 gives 10.6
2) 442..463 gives 5.86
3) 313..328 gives 6.51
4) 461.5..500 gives 7.64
